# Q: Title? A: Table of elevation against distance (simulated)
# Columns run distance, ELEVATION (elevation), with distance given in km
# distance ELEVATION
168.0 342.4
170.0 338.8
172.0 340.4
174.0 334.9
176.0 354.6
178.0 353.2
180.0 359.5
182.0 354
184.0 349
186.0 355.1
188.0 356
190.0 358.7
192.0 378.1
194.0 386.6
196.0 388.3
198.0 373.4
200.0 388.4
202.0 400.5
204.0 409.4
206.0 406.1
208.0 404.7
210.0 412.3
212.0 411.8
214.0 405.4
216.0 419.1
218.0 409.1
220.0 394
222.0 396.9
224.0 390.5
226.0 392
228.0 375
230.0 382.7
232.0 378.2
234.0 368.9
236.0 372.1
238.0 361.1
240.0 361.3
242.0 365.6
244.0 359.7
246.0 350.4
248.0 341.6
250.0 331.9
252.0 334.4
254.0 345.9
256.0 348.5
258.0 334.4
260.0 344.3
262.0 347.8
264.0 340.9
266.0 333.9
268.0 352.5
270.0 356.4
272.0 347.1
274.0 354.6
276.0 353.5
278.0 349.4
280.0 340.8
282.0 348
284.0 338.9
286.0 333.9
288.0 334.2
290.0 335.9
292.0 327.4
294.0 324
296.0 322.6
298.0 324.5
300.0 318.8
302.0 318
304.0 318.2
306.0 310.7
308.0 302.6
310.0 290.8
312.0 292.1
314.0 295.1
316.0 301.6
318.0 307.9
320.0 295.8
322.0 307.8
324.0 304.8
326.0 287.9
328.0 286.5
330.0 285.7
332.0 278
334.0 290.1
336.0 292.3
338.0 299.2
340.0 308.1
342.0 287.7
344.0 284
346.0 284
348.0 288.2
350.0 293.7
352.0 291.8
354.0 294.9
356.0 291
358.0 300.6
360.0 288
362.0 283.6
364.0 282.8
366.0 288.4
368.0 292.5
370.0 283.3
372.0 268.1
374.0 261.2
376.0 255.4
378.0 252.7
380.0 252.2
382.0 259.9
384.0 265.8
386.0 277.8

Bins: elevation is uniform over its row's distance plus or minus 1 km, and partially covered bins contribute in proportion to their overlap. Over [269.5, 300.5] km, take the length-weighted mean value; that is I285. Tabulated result 338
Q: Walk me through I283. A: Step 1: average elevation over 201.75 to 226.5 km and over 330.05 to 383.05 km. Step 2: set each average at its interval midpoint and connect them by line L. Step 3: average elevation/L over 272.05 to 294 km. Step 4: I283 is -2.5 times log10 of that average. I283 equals 0.01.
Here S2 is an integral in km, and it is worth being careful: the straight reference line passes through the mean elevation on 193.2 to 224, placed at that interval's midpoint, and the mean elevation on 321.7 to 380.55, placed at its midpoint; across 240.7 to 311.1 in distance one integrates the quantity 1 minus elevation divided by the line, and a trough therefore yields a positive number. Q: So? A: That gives 1.9 km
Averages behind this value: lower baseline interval 400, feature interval 337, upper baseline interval 285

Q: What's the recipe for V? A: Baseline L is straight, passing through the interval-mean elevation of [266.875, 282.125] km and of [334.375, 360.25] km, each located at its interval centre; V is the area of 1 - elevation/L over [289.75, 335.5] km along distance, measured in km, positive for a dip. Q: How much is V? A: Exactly 2.19 km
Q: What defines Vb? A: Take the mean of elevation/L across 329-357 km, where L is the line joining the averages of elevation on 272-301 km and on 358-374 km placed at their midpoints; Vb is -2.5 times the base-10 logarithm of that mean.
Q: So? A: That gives 0.03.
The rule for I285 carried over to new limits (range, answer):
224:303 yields 348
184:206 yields 379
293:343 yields 302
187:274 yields 372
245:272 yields 343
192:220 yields 400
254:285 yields 346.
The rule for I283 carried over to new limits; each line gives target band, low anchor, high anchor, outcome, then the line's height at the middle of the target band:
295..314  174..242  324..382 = 0.022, 316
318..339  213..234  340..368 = 0.060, 310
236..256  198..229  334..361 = 0.068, 374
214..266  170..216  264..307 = -0.030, 356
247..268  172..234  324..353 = 0.012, 345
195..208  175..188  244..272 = -0.127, 352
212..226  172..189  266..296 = -0.159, 348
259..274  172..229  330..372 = -0.017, 341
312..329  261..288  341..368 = 0.054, 313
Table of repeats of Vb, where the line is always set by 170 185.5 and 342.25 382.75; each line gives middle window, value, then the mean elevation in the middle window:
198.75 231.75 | -0.19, 399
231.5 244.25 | -0.13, 367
